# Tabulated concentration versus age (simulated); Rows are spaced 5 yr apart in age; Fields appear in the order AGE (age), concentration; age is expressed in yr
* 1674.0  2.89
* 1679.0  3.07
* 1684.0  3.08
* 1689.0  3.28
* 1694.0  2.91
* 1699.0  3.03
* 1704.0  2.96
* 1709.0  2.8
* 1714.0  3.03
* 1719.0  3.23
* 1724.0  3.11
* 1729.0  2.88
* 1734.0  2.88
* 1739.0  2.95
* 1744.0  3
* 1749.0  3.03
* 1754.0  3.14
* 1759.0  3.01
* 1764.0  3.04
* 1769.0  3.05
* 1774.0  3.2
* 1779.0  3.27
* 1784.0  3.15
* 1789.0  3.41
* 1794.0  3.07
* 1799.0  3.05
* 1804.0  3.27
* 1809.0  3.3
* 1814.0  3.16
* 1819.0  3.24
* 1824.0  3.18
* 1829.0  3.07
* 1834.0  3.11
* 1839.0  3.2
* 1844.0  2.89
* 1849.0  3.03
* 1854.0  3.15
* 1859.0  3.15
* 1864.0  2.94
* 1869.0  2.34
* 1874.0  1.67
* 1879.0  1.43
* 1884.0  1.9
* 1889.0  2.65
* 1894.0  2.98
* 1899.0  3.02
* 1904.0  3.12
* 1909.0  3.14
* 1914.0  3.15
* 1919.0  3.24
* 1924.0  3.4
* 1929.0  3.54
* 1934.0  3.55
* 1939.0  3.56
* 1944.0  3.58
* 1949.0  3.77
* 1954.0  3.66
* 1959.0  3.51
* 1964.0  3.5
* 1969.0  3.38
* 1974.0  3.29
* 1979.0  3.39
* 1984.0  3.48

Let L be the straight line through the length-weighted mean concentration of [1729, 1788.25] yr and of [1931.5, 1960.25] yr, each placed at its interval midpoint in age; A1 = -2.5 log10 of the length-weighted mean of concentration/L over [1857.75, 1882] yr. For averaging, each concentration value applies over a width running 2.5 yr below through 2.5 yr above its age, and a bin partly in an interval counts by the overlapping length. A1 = 0.44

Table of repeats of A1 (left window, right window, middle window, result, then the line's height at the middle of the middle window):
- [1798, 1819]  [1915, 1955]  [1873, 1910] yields 0.342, 3.41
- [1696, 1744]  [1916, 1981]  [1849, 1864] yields 0.065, 3.29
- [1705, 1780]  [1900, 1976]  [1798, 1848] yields 0.016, 3.19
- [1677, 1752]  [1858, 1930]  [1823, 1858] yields -0.094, 2.83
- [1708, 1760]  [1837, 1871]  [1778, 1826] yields -0.079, 2.98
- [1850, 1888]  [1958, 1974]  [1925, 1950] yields -0.145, 3.13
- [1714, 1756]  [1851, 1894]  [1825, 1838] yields -0.188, 2.62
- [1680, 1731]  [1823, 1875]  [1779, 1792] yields -0.106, 2.97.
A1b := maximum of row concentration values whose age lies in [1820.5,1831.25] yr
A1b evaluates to 3.18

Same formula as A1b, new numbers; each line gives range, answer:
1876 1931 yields 3.54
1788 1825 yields 3.41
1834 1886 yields 3.2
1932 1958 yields 3.77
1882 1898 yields 2.98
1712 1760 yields 3.23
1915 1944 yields 3.58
